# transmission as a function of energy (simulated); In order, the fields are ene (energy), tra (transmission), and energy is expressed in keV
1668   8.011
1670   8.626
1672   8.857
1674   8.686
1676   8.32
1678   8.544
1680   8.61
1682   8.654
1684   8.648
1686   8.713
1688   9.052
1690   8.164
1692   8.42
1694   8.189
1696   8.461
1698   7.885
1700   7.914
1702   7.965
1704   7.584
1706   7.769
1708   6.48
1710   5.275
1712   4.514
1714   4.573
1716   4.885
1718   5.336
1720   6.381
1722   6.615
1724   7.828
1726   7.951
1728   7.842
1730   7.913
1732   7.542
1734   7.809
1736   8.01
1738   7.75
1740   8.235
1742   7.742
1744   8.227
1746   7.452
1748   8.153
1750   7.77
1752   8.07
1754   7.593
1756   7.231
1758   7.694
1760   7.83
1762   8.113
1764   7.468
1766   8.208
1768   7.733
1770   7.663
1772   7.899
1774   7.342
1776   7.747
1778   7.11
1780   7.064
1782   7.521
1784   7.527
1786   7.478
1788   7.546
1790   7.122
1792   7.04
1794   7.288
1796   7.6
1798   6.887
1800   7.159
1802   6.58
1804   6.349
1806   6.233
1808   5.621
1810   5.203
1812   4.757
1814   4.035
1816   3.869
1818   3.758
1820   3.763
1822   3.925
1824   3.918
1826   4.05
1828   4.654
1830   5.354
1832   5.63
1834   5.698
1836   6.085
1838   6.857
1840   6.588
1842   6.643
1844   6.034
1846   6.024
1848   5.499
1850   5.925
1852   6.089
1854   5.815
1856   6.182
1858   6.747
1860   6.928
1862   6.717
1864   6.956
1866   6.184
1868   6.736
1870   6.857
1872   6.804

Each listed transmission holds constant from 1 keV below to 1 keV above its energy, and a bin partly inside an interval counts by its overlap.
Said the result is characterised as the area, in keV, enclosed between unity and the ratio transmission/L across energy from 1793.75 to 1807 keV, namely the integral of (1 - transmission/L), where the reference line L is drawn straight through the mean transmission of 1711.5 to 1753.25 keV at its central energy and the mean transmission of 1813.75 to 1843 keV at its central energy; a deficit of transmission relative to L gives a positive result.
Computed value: -2.79 keV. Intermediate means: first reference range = 7.21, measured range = 6.85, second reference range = 5.01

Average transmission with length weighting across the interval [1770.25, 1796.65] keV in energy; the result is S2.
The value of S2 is 7.41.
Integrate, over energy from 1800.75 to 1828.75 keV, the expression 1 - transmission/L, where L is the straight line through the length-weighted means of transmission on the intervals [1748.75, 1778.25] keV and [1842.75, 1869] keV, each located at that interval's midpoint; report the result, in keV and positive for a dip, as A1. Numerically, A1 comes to 8.71 keV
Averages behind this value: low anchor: 7.72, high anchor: 6.3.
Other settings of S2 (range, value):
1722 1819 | 7.17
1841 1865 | 6.3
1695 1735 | 6.93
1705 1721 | 5.65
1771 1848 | 6.1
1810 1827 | 4.08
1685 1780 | 7.49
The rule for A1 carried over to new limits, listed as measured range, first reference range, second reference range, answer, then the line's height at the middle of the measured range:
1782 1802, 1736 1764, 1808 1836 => -4.5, 5.95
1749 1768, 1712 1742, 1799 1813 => -3.4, 6.59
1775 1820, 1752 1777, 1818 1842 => 0.8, 6.42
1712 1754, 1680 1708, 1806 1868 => 1.2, 7.49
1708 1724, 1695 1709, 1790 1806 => 4.2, 7.61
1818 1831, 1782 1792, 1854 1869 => 5.1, 6.98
